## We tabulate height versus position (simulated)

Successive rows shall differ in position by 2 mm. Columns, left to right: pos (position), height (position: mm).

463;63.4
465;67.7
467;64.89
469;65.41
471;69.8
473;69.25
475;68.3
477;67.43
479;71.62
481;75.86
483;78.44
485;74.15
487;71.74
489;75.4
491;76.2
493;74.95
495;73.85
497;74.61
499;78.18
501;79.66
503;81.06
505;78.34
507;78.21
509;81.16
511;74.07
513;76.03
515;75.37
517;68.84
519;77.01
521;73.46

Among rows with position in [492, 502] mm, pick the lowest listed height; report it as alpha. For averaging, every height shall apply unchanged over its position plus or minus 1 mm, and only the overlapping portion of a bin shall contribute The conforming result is 73.85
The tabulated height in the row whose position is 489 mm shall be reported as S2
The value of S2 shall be 75.4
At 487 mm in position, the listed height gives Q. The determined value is 71.74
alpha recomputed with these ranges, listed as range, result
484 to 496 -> 71.74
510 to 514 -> 74.07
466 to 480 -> 64.89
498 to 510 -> 78.18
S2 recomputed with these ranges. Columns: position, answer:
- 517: 68.84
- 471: 69.8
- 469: 65.41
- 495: 73.85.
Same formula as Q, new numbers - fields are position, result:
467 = 64.89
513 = 76.03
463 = 63.4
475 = 68.3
